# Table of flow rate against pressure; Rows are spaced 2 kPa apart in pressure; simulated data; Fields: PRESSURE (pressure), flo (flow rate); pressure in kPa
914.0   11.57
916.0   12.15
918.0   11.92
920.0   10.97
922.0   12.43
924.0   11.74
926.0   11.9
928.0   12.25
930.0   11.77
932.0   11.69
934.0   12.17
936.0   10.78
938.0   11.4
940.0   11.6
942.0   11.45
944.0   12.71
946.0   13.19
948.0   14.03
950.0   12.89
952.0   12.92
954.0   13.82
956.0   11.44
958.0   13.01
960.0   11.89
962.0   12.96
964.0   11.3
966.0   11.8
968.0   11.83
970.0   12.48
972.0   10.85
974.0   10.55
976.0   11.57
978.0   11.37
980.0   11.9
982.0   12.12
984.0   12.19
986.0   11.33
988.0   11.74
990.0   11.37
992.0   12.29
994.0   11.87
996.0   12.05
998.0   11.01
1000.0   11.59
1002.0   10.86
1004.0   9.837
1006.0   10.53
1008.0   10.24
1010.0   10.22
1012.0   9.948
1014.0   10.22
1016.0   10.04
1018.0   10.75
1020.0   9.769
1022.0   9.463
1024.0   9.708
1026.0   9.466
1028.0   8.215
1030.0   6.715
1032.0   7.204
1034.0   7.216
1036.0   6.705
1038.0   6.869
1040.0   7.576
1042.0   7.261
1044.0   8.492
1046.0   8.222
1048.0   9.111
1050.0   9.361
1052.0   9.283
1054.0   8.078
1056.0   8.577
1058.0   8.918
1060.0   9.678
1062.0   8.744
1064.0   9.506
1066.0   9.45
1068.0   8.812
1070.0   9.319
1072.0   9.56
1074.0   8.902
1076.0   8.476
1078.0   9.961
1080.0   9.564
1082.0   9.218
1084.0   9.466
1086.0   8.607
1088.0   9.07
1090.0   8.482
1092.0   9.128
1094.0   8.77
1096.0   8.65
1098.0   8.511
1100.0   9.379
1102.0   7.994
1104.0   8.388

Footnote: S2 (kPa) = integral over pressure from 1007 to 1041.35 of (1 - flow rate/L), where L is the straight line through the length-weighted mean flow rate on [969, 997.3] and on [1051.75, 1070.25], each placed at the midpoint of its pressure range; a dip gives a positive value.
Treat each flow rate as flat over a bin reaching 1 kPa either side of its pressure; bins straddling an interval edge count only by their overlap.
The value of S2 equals 5.0 kPa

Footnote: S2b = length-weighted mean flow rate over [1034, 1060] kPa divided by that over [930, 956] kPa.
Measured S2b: 0.67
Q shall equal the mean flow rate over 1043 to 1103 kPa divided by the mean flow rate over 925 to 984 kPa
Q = 0.7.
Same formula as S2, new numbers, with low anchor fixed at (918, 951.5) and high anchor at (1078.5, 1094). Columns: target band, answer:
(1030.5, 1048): 4.35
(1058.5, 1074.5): 0.38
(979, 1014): -1.13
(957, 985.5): -1.22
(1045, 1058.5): 1.35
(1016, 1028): 0.74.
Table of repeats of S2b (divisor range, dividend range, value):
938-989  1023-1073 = 0.70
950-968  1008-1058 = 0.70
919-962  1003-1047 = 0.72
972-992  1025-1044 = 0.65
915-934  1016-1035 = 0.74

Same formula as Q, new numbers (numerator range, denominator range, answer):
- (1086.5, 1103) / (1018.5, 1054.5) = 1.05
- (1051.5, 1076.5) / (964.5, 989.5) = 0.78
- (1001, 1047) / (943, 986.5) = 0.73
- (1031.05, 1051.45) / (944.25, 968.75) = 0.62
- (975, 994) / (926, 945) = 1.00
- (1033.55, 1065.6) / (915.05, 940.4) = 0.71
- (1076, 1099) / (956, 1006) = 0.78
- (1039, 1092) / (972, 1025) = 0.81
